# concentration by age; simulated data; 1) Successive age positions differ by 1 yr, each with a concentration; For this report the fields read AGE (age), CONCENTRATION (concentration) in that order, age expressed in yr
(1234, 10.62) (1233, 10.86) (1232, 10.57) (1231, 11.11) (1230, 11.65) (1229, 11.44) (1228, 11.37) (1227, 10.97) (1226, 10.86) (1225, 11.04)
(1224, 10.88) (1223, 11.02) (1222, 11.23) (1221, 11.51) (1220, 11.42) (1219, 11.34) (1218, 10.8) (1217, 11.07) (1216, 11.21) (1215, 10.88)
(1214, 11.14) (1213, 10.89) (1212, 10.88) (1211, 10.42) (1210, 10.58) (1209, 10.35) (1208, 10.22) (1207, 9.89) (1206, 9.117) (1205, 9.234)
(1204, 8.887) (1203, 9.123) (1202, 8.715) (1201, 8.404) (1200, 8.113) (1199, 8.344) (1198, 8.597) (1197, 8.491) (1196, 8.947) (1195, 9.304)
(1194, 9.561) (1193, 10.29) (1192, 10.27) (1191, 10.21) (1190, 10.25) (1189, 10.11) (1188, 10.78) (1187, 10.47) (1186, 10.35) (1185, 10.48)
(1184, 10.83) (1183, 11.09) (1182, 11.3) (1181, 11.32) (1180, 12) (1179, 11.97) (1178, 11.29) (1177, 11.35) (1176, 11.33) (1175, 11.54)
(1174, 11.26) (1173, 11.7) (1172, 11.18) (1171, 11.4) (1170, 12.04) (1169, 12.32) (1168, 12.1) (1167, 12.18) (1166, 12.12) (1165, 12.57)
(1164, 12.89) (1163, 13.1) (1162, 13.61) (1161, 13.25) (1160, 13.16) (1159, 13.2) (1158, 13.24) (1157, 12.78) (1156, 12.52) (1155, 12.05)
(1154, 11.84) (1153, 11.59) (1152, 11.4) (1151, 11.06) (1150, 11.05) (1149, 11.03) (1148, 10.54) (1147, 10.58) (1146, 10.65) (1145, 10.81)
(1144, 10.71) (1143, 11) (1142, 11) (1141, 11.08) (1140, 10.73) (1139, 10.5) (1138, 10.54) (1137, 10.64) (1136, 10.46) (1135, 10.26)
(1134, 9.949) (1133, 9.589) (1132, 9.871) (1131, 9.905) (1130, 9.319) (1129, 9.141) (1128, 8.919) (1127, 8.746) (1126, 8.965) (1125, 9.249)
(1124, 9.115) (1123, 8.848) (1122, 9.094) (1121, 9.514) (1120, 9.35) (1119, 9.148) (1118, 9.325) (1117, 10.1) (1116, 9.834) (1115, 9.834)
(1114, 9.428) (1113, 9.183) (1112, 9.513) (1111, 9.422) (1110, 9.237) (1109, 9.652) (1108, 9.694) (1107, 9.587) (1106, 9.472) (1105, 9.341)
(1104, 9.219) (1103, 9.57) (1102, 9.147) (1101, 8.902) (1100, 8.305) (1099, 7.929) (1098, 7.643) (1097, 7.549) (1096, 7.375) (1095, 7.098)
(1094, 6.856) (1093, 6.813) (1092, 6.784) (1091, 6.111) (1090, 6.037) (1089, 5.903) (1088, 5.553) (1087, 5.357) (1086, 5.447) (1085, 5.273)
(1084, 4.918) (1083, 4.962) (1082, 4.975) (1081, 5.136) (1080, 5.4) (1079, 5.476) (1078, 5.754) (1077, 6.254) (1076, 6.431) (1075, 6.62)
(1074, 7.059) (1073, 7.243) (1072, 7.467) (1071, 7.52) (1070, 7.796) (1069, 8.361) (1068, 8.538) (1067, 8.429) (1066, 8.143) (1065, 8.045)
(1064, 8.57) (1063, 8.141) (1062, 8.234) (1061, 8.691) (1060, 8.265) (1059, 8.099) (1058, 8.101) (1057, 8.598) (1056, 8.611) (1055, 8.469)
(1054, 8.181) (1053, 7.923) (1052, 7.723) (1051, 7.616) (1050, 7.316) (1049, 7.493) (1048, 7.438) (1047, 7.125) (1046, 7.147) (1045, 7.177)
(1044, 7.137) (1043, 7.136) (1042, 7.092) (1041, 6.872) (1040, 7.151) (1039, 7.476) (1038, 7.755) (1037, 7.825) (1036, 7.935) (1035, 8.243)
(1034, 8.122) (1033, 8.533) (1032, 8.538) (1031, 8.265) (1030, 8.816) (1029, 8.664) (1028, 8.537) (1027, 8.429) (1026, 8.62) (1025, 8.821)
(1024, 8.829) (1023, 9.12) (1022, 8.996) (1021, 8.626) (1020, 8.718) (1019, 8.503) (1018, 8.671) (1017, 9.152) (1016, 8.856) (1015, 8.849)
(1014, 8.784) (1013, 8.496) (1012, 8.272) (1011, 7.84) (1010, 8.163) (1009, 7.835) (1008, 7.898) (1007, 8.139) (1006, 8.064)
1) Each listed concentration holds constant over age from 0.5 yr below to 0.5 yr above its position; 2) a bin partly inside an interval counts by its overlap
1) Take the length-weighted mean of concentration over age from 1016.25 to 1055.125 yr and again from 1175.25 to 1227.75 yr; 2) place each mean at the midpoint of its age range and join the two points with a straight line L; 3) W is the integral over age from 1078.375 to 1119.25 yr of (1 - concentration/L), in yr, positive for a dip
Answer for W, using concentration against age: 5.8 yr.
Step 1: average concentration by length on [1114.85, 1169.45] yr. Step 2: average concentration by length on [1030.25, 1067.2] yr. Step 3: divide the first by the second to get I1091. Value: 1.4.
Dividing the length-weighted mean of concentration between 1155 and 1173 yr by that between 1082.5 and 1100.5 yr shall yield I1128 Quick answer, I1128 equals 1.9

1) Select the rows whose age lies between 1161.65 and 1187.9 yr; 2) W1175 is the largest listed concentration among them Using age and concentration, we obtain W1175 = 13.61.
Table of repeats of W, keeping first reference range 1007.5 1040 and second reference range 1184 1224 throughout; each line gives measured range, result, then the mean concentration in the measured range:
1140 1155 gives -2.3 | 11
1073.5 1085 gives 4.2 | 5.71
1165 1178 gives -2.6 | 11.7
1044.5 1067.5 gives 2.0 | 7.98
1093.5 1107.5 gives 1.1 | 8.43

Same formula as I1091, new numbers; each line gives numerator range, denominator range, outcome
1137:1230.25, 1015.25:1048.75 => 1.35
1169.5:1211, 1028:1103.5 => 1.39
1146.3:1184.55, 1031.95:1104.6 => 1.62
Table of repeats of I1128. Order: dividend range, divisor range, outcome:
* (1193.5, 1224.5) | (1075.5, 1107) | 1.46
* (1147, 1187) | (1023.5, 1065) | 1.48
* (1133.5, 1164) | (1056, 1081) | 1.53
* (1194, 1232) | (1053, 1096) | 1.46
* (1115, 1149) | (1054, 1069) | 1.19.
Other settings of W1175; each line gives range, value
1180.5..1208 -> 11.32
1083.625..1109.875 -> 9.694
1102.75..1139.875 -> 10.64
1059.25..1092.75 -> 8.691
